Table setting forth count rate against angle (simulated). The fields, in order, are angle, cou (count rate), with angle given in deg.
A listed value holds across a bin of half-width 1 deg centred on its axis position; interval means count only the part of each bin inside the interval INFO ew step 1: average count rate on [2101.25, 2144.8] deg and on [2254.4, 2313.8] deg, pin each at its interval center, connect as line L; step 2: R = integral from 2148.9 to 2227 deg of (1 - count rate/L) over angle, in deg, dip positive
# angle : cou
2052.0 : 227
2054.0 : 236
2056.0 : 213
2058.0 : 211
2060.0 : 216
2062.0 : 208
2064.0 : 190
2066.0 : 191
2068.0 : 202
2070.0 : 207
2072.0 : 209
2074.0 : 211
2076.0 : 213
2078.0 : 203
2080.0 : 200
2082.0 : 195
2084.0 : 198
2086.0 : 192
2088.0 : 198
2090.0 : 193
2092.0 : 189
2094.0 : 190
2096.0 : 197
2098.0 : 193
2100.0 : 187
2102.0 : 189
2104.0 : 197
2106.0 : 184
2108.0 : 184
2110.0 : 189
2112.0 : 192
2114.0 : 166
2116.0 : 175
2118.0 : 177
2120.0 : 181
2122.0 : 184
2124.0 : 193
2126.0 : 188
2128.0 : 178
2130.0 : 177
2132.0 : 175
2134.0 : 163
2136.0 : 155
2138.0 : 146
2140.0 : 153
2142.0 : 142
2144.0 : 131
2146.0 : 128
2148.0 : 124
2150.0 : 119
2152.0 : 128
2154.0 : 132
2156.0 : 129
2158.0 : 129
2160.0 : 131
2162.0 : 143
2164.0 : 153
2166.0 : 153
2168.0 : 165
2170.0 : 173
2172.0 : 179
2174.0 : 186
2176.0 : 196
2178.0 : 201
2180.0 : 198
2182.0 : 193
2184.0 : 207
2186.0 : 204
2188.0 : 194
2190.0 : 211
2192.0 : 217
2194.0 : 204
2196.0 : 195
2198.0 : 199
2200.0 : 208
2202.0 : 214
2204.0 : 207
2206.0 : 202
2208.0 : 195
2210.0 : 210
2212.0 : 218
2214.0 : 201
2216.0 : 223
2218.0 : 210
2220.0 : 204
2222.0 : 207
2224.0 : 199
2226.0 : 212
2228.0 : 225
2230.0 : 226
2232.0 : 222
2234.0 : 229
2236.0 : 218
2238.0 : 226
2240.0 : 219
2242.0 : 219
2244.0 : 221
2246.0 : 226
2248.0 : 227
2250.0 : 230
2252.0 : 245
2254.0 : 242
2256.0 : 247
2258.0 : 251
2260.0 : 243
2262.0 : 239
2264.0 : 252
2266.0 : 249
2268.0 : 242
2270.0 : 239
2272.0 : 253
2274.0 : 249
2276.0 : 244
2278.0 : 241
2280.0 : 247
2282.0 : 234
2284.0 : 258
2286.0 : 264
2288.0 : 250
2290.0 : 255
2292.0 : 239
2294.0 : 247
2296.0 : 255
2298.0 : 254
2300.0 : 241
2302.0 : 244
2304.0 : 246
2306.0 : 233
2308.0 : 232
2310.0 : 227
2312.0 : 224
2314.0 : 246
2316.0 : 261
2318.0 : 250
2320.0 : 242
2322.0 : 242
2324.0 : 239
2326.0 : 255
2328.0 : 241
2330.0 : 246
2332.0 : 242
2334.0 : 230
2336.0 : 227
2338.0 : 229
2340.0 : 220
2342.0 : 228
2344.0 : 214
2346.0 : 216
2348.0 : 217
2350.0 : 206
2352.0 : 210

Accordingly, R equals 6.7 deg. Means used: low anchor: 174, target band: 186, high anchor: 245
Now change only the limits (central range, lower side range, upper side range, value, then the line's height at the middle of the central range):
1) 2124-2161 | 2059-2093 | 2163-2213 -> 9.43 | 198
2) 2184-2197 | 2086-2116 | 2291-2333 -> 0.46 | 212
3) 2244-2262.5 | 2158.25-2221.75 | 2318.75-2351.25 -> -2.52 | 209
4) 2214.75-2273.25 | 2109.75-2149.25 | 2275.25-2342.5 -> -3.98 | 214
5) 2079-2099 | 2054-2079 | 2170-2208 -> 1.12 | 206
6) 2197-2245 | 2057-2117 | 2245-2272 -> 3.80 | 231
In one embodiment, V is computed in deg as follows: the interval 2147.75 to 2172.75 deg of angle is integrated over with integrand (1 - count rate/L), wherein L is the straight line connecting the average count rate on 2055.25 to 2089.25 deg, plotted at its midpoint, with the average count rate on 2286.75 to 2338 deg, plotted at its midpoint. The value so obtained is 8.6 deg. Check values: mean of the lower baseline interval 203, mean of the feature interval 143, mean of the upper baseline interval 243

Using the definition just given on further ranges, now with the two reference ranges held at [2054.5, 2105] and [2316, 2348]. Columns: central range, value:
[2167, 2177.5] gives 1.6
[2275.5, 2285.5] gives -0.8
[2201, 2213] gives 0.6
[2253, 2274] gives -1.9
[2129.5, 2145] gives 4.0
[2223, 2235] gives 0.1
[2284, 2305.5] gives -1.8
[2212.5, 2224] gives 0.6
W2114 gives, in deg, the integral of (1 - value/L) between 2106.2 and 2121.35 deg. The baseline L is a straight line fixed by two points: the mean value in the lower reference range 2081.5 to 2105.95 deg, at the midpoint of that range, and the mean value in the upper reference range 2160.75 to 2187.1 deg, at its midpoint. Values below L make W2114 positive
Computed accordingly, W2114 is 0.7 deg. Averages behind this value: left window 193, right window 180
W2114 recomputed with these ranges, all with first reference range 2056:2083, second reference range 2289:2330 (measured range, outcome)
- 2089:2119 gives 3.34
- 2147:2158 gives 4.61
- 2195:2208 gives 1.30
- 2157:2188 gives 6.56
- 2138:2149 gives 4.07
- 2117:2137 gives 3.44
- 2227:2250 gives 0.83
